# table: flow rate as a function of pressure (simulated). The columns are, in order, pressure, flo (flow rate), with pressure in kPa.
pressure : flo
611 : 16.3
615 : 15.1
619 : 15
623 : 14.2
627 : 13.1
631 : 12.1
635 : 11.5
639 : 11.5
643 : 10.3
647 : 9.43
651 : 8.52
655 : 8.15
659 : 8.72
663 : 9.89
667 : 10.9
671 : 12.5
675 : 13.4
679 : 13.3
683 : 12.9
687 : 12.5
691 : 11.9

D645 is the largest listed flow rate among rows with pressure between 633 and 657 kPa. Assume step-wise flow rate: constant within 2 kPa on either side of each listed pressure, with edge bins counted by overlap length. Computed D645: 11.5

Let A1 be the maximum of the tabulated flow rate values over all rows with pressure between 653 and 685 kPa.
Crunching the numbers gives 13.4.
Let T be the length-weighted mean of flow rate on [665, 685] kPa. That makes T 12.6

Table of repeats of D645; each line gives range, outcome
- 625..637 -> 13.1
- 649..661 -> 8.72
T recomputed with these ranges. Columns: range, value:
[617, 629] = 14.1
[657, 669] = 9.84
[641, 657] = 9.1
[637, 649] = 10.4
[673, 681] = 13.4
